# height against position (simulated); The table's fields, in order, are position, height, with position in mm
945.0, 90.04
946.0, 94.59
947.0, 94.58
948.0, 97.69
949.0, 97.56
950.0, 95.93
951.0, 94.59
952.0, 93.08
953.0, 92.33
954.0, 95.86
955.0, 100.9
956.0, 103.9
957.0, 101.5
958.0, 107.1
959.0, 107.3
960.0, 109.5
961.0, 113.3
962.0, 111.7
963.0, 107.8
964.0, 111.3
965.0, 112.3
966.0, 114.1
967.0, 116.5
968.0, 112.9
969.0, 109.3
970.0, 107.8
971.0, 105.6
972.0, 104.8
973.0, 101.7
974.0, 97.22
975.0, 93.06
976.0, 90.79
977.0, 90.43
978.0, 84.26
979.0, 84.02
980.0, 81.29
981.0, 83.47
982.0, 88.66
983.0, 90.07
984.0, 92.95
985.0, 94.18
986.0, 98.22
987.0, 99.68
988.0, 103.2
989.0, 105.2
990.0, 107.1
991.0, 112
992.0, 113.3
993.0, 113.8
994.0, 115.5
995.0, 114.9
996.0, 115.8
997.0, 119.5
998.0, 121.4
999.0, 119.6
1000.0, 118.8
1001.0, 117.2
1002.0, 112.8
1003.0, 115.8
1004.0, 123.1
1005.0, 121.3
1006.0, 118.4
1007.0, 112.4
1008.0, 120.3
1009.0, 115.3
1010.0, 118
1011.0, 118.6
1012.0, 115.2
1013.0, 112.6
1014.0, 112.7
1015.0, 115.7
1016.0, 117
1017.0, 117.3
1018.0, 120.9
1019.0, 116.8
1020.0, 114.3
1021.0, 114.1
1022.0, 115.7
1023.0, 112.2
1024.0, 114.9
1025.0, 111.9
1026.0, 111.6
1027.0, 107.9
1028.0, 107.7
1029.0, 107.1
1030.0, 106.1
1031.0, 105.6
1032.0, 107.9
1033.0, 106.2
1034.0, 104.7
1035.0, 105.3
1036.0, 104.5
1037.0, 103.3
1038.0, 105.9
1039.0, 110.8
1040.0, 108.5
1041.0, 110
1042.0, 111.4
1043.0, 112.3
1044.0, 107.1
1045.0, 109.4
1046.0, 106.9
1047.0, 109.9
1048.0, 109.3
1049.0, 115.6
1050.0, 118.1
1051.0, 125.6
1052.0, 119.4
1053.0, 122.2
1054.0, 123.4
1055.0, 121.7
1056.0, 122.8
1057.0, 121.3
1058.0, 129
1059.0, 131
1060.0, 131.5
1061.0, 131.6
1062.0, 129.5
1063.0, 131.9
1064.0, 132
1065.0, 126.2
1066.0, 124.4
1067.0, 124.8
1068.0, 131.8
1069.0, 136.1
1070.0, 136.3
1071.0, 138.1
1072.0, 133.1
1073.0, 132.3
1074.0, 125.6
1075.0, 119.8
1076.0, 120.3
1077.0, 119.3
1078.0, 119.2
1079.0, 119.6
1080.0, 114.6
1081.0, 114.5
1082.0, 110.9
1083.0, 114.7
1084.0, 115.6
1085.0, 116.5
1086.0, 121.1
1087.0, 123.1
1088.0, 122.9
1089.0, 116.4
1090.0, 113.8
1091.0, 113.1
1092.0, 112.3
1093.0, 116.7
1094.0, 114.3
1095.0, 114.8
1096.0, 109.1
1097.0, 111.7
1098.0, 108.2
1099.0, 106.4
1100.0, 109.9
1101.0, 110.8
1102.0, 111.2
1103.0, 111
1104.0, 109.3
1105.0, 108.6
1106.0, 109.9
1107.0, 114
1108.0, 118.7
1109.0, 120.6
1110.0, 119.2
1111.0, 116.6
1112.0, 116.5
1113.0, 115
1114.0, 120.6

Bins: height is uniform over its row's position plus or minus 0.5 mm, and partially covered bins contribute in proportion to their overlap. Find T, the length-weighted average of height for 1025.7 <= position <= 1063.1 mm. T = 114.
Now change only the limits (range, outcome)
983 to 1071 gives 115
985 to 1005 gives 113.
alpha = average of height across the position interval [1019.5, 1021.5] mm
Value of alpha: 114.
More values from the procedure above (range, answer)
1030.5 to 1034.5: 106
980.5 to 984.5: 88.8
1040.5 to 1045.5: 110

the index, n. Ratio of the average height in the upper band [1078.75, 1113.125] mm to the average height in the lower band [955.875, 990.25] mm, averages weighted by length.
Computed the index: 1.1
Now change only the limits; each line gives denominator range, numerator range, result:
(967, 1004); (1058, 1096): 1.18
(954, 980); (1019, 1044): 1.06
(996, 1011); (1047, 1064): 1.05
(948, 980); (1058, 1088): 1.23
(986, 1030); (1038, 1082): 1.06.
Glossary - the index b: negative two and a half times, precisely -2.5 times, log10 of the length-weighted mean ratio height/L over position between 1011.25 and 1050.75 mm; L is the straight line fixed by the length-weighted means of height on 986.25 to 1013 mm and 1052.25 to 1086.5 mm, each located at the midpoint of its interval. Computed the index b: 0.08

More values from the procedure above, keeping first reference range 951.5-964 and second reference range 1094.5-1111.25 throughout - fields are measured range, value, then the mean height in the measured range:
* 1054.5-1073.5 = -0.18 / 130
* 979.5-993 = 0.08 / 98.2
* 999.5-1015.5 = -0.10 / 117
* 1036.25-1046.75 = 0.00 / 108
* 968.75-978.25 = 0.07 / 98.6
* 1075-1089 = -0.06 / 118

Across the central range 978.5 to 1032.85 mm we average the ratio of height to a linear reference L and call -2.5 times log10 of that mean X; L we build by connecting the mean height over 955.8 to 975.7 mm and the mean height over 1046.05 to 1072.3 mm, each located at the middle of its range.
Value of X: 0.05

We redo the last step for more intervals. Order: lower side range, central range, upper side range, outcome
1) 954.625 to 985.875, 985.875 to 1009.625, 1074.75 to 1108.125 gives -0.10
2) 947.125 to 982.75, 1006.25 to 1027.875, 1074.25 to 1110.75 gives -0.08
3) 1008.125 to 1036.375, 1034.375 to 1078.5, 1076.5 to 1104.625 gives -0.07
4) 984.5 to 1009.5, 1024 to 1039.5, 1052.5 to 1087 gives 0.11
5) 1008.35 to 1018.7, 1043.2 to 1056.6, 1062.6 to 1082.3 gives 0.05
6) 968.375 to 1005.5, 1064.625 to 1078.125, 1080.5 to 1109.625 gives -0.15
